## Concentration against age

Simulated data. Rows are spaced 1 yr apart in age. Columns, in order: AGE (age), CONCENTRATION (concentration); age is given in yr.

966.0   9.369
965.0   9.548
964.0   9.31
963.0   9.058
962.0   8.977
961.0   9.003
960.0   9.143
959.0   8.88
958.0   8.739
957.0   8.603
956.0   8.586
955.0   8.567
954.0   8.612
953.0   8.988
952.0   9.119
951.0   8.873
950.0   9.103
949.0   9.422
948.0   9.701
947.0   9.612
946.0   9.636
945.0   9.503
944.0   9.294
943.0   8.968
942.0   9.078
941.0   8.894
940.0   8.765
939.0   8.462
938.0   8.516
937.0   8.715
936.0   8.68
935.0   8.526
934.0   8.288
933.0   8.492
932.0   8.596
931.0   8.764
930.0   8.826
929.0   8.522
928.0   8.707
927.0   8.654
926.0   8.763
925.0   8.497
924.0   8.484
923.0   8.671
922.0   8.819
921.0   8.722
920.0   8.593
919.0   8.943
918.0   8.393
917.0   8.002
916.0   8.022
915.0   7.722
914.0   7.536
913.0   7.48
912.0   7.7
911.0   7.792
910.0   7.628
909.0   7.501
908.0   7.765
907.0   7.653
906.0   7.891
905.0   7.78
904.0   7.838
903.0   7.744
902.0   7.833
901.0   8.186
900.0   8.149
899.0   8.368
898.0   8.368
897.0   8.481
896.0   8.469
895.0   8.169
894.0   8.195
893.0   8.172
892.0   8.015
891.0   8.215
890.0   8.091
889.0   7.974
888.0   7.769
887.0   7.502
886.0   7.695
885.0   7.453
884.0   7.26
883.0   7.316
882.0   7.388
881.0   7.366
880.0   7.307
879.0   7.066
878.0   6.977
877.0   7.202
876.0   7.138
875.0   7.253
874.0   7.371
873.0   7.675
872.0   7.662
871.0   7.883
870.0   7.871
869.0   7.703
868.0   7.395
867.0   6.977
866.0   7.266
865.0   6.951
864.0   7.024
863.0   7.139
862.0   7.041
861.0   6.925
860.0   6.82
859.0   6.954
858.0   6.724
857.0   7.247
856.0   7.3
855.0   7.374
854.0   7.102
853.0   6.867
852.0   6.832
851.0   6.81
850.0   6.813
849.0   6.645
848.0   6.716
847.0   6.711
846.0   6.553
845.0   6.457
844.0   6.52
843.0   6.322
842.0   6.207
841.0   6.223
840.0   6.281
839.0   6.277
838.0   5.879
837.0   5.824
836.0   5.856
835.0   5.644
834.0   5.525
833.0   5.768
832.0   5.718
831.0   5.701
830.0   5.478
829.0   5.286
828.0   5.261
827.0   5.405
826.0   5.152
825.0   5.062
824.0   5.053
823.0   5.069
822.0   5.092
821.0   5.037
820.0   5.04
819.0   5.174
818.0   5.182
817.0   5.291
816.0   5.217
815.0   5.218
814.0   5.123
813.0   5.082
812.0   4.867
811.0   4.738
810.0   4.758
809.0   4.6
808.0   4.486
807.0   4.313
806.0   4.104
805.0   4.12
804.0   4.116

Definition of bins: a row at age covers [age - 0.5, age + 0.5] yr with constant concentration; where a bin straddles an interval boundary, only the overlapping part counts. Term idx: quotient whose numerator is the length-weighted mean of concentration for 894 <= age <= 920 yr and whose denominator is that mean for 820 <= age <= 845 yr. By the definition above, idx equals 1.41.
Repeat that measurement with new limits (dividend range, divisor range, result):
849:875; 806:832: 1.42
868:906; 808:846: 1.42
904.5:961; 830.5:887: 1.25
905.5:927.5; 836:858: 1.23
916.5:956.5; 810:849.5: 1.57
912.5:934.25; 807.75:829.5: 1.67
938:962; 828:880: 1.34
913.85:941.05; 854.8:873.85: 1.17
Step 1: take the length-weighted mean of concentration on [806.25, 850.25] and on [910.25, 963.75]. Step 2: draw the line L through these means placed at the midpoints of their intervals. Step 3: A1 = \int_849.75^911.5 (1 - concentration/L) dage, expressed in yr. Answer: -4.2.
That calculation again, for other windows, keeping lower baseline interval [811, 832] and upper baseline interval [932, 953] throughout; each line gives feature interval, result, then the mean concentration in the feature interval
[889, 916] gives -0.9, 7.95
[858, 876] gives -1.8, 7.27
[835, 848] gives -1.0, 6.25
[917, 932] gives -0.4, 8.64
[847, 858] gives -1.4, 6.95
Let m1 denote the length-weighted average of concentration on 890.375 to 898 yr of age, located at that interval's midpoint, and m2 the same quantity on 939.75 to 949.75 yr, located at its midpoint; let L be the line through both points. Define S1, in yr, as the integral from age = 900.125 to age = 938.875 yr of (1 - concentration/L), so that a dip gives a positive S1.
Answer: 2.35 yr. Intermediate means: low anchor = 8.25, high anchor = 9.3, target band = 8.24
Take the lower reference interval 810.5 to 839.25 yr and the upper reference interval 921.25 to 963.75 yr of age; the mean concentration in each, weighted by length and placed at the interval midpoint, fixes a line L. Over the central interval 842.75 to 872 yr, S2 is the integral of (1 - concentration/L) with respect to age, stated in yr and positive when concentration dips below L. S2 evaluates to -3.3 yr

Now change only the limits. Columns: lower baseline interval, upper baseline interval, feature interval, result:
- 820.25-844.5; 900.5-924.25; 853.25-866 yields -1.2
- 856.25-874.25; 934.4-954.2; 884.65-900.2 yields -0.4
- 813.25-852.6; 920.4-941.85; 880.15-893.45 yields -0.6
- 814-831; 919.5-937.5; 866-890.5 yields -1.6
